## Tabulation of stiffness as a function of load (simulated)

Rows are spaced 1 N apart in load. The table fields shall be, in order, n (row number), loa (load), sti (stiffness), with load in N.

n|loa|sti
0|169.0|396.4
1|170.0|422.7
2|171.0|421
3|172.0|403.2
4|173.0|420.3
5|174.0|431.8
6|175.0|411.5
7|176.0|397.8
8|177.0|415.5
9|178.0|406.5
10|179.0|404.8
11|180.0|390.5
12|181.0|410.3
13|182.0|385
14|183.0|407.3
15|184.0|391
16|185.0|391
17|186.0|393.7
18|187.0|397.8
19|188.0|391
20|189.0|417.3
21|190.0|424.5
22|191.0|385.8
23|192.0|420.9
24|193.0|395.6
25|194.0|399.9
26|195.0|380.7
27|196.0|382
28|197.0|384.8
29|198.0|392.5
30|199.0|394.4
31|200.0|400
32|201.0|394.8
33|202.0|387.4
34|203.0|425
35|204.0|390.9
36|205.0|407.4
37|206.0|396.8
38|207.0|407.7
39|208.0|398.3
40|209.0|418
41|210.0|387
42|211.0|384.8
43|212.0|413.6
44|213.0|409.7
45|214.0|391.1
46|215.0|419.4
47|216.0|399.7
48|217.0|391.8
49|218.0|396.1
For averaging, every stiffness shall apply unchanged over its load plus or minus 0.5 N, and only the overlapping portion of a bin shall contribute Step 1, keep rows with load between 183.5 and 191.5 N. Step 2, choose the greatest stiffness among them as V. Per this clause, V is 424.5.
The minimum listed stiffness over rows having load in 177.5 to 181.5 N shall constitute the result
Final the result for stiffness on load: 390.5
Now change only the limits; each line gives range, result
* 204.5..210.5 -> 387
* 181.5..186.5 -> 385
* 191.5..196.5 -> 380.7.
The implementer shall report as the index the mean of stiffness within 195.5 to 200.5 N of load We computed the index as 391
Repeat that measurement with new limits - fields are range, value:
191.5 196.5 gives 396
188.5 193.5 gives 409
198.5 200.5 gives 397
